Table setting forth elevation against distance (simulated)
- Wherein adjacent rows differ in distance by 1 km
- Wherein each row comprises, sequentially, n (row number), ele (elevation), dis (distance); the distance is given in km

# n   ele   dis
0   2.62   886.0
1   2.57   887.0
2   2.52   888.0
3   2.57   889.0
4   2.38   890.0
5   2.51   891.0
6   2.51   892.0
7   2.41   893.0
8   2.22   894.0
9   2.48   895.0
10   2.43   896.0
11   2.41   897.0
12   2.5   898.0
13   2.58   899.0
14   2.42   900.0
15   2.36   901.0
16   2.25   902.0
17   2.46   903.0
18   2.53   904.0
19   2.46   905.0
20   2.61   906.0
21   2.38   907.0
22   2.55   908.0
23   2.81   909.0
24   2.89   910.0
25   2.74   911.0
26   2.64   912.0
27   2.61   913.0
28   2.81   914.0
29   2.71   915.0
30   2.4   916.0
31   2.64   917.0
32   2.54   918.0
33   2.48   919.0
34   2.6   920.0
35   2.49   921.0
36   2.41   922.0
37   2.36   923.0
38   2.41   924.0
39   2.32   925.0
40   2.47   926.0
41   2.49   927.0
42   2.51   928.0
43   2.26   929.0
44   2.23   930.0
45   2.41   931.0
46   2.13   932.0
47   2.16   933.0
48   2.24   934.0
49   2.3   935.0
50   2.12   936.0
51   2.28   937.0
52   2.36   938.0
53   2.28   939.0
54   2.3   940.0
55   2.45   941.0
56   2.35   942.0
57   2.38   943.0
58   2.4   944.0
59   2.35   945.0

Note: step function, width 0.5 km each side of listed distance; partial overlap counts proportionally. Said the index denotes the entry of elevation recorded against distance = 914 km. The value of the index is 2.81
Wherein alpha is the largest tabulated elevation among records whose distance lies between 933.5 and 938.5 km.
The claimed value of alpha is 2.36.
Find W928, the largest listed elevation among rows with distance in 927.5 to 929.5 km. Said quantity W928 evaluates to 2.51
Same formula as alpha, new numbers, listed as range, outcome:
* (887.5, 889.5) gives 2.57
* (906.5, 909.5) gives 2.81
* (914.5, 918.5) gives 2.71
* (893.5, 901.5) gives 2.58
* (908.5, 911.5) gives 2.89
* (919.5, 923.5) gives 2.6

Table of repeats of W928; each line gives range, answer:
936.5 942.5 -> 2.45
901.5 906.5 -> 2.61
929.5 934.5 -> 2.41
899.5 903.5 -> 2.46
